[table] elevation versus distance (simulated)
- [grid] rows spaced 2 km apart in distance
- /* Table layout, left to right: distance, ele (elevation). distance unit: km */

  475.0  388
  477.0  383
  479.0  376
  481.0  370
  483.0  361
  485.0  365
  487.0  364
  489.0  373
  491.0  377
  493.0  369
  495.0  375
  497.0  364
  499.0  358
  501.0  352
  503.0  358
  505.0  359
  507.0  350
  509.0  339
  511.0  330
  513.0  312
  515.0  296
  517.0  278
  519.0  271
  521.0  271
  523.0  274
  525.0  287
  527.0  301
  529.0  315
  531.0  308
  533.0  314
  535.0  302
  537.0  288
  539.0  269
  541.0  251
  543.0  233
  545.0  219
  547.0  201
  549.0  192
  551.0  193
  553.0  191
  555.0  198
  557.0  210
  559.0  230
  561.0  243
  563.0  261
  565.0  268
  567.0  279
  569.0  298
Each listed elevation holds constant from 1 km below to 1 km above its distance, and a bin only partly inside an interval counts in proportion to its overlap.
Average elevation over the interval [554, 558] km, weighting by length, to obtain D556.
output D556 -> 204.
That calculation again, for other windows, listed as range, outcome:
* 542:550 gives 211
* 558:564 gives 245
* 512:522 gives 286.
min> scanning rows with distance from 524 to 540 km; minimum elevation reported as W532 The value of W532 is 269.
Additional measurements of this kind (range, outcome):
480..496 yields 361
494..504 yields 352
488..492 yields 373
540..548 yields 201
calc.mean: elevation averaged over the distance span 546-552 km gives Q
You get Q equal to 195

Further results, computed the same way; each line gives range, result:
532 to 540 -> 293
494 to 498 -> 370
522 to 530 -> 294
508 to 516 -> 319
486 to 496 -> 372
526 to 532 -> 308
